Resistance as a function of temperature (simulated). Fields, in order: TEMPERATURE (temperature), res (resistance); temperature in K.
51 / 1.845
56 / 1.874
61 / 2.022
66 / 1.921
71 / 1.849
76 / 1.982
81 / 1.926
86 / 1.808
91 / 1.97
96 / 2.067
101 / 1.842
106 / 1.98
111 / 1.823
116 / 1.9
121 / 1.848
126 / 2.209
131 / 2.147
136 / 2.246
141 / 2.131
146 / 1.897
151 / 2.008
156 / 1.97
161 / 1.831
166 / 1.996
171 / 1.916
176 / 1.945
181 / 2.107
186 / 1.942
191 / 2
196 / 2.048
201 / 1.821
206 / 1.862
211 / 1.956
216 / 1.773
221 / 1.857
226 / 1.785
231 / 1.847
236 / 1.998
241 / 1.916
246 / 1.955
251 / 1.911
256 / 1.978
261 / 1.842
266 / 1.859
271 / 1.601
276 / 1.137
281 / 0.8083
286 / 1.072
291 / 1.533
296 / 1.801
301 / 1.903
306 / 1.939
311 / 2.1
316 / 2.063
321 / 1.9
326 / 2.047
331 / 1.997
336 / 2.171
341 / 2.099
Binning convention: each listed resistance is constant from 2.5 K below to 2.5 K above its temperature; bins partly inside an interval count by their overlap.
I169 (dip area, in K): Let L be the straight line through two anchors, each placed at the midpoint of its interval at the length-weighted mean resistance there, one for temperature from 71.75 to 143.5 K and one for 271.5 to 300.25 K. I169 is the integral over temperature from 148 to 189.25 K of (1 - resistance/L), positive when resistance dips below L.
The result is -4.74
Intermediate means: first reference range 1.99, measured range 1.96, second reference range 1.33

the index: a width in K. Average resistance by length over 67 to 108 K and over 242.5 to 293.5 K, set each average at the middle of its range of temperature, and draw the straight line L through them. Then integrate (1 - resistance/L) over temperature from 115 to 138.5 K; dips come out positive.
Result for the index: -2.93 K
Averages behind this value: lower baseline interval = 1.93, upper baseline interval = 1.58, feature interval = 2.08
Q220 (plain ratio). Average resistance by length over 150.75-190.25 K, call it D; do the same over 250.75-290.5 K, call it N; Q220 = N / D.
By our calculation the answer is 0.77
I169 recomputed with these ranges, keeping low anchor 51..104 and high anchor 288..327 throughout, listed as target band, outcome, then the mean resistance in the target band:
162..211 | -1.2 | 1.96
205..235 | 0.8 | 1.85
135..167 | -1.5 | 2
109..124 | 0.4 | 1.87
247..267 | 0.0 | 1.9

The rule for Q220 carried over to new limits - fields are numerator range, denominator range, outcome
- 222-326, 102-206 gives 0.89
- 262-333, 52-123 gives 0.89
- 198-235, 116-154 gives 0.90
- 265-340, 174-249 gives 0.90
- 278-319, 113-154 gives 0.81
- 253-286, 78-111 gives 0.78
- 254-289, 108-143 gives 0.72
